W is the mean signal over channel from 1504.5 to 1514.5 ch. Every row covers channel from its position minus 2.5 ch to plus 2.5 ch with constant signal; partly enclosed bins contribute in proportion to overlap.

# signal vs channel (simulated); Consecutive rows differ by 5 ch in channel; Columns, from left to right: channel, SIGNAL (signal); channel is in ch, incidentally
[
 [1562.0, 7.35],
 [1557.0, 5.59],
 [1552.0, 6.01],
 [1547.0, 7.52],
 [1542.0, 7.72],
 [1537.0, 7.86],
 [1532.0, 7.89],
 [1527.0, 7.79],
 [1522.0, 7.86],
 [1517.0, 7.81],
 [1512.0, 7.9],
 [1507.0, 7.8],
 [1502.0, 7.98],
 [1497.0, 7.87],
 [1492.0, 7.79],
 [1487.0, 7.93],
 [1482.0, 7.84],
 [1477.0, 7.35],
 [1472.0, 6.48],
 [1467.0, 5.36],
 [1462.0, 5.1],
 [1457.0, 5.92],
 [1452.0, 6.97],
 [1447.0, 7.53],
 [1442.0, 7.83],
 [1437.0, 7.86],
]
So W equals 7.85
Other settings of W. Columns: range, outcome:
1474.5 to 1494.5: 7.73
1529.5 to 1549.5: 7.75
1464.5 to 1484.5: 6.76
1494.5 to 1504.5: 7.92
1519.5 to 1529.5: 7.83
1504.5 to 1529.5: 7.83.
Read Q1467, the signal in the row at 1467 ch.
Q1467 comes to 5.36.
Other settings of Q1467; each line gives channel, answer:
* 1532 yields 7.89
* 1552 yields 6.01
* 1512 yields 7.9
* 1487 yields 7.93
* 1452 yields 6.97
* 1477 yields 7.35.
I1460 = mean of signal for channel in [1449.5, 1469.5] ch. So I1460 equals 5.84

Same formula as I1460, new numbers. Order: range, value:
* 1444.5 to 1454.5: 7.25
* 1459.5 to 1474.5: 5.65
